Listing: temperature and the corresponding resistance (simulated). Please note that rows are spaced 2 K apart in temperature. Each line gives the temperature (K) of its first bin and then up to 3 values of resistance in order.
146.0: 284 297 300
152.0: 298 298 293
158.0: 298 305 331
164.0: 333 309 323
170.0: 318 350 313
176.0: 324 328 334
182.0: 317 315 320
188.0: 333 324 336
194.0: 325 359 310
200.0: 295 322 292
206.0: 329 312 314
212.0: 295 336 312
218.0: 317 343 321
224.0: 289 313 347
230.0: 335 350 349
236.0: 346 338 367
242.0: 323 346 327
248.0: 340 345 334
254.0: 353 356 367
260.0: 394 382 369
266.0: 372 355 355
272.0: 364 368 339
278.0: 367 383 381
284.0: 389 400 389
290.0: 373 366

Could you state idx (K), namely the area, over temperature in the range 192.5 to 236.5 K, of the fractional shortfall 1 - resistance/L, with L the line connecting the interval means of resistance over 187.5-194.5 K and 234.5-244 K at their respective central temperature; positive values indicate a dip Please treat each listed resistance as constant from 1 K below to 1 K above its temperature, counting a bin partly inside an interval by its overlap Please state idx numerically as 1.77 K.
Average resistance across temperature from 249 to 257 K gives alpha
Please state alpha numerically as 347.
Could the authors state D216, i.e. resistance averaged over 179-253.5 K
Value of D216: 327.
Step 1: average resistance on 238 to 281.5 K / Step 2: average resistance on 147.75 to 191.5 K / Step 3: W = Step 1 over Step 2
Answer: 1.1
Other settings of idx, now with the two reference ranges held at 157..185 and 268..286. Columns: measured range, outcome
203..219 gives 1.23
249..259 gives 0.22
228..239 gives 0.18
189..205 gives 0.61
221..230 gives 0.69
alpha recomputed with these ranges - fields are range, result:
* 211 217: 314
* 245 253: 336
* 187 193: 331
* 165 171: 317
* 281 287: 390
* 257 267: 377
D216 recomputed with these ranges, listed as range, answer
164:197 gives 327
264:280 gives 362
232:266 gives 353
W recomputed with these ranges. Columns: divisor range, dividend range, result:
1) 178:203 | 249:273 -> 1.12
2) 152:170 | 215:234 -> 1.05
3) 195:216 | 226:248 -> 1.08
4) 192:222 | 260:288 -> 1.17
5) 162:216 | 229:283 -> 1.11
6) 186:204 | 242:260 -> 1.07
